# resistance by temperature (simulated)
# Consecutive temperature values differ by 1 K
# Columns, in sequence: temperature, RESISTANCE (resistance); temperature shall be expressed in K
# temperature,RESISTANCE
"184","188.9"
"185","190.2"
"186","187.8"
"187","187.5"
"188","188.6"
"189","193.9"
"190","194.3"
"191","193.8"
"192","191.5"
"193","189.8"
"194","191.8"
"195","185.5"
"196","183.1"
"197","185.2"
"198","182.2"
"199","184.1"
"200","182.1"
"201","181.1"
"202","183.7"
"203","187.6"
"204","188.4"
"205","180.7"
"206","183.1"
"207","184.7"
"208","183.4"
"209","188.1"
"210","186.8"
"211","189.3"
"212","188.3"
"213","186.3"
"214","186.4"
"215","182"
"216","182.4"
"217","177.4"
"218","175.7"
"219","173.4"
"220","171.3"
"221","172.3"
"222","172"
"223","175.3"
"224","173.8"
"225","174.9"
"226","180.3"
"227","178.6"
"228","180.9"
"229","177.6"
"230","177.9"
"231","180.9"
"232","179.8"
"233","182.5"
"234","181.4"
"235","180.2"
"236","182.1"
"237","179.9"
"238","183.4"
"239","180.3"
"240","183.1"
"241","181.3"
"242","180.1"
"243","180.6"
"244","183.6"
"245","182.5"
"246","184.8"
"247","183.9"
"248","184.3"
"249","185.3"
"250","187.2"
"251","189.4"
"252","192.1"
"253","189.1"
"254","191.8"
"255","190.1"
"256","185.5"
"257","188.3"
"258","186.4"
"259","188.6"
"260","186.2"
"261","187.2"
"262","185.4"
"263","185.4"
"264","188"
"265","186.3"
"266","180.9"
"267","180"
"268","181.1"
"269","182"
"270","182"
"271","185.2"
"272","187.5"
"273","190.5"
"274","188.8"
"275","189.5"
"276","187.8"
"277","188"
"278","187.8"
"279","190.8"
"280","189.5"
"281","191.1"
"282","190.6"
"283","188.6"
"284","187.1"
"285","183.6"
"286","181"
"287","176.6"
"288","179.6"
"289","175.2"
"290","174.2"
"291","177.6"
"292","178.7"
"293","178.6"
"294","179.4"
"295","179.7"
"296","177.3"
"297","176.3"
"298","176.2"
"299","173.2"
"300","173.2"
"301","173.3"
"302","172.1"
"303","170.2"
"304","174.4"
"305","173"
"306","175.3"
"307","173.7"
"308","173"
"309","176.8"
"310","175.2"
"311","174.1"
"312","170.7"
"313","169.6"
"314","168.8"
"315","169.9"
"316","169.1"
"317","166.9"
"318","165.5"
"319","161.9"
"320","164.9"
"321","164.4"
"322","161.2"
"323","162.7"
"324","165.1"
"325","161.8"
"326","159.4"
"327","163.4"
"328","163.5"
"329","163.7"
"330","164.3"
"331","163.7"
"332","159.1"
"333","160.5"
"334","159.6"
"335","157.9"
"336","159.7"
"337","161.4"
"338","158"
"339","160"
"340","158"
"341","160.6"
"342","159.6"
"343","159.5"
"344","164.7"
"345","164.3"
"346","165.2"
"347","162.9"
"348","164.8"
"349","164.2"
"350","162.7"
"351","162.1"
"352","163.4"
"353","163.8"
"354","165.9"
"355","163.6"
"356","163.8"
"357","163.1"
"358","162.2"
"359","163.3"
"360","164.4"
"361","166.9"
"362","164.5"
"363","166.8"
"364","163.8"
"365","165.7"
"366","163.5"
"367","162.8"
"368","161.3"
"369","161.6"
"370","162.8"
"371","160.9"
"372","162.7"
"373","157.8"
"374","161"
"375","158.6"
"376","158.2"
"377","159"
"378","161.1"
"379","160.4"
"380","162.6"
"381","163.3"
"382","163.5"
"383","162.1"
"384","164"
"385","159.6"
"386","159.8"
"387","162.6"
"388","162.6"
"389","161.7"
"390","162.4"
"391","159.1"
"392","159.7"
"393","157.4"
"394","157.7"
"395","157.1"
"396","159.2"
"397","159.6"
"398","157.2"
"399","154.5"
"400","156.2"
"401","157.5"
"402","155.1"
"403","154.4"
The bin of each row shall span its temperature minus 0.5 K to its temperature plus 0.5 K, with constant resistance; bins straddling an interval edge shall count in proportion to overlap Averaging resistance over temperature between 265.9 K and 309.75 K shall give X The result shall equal 181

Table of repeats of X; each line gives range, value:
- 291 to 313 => 175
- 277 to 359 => 170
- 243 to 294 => 185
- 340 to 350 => 163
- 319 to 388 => 162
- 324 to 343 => 161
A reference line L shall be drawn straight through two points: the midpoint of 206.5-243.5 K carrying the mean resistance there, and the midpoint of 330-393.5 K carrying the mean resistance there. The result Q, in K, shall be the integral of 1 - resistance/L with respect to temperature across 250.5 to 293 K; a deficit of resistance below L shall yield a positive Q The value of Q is -2.8 K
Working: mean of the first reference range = 180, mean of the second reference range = 162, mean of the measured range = 186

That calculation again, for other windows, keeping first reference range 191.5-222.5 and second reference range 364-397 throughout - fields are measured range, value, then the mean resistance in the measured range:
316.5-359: 1.02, 162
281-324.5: -0.79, 174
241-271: -1.43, 185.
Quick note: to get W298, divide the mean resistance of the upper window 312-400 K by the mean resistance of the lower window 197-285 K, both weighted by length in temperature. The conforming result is 0.88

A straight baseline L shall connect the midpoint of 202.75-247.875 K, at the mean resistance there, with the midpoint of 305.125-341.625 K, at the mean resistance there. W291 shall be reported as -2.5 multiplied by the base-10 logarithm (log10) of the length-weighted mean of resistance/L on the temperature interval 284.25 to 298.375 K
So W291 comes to -0.05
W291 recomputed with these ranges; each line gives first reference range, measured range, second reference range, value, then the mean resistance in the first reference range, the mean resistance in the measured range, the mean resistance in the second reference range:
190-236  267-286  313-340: -0.09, 182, 187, 163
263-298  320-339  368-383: 0.07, 183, 162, 161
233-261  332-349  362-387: 0.05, 185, 161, 162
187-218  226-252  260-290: 0.02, 186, 182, 185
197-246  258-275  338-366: -0.06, 181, 185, 163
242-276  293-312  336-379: 0.00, 186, 175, 162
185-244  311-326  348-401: 0.02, 183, 166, 162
